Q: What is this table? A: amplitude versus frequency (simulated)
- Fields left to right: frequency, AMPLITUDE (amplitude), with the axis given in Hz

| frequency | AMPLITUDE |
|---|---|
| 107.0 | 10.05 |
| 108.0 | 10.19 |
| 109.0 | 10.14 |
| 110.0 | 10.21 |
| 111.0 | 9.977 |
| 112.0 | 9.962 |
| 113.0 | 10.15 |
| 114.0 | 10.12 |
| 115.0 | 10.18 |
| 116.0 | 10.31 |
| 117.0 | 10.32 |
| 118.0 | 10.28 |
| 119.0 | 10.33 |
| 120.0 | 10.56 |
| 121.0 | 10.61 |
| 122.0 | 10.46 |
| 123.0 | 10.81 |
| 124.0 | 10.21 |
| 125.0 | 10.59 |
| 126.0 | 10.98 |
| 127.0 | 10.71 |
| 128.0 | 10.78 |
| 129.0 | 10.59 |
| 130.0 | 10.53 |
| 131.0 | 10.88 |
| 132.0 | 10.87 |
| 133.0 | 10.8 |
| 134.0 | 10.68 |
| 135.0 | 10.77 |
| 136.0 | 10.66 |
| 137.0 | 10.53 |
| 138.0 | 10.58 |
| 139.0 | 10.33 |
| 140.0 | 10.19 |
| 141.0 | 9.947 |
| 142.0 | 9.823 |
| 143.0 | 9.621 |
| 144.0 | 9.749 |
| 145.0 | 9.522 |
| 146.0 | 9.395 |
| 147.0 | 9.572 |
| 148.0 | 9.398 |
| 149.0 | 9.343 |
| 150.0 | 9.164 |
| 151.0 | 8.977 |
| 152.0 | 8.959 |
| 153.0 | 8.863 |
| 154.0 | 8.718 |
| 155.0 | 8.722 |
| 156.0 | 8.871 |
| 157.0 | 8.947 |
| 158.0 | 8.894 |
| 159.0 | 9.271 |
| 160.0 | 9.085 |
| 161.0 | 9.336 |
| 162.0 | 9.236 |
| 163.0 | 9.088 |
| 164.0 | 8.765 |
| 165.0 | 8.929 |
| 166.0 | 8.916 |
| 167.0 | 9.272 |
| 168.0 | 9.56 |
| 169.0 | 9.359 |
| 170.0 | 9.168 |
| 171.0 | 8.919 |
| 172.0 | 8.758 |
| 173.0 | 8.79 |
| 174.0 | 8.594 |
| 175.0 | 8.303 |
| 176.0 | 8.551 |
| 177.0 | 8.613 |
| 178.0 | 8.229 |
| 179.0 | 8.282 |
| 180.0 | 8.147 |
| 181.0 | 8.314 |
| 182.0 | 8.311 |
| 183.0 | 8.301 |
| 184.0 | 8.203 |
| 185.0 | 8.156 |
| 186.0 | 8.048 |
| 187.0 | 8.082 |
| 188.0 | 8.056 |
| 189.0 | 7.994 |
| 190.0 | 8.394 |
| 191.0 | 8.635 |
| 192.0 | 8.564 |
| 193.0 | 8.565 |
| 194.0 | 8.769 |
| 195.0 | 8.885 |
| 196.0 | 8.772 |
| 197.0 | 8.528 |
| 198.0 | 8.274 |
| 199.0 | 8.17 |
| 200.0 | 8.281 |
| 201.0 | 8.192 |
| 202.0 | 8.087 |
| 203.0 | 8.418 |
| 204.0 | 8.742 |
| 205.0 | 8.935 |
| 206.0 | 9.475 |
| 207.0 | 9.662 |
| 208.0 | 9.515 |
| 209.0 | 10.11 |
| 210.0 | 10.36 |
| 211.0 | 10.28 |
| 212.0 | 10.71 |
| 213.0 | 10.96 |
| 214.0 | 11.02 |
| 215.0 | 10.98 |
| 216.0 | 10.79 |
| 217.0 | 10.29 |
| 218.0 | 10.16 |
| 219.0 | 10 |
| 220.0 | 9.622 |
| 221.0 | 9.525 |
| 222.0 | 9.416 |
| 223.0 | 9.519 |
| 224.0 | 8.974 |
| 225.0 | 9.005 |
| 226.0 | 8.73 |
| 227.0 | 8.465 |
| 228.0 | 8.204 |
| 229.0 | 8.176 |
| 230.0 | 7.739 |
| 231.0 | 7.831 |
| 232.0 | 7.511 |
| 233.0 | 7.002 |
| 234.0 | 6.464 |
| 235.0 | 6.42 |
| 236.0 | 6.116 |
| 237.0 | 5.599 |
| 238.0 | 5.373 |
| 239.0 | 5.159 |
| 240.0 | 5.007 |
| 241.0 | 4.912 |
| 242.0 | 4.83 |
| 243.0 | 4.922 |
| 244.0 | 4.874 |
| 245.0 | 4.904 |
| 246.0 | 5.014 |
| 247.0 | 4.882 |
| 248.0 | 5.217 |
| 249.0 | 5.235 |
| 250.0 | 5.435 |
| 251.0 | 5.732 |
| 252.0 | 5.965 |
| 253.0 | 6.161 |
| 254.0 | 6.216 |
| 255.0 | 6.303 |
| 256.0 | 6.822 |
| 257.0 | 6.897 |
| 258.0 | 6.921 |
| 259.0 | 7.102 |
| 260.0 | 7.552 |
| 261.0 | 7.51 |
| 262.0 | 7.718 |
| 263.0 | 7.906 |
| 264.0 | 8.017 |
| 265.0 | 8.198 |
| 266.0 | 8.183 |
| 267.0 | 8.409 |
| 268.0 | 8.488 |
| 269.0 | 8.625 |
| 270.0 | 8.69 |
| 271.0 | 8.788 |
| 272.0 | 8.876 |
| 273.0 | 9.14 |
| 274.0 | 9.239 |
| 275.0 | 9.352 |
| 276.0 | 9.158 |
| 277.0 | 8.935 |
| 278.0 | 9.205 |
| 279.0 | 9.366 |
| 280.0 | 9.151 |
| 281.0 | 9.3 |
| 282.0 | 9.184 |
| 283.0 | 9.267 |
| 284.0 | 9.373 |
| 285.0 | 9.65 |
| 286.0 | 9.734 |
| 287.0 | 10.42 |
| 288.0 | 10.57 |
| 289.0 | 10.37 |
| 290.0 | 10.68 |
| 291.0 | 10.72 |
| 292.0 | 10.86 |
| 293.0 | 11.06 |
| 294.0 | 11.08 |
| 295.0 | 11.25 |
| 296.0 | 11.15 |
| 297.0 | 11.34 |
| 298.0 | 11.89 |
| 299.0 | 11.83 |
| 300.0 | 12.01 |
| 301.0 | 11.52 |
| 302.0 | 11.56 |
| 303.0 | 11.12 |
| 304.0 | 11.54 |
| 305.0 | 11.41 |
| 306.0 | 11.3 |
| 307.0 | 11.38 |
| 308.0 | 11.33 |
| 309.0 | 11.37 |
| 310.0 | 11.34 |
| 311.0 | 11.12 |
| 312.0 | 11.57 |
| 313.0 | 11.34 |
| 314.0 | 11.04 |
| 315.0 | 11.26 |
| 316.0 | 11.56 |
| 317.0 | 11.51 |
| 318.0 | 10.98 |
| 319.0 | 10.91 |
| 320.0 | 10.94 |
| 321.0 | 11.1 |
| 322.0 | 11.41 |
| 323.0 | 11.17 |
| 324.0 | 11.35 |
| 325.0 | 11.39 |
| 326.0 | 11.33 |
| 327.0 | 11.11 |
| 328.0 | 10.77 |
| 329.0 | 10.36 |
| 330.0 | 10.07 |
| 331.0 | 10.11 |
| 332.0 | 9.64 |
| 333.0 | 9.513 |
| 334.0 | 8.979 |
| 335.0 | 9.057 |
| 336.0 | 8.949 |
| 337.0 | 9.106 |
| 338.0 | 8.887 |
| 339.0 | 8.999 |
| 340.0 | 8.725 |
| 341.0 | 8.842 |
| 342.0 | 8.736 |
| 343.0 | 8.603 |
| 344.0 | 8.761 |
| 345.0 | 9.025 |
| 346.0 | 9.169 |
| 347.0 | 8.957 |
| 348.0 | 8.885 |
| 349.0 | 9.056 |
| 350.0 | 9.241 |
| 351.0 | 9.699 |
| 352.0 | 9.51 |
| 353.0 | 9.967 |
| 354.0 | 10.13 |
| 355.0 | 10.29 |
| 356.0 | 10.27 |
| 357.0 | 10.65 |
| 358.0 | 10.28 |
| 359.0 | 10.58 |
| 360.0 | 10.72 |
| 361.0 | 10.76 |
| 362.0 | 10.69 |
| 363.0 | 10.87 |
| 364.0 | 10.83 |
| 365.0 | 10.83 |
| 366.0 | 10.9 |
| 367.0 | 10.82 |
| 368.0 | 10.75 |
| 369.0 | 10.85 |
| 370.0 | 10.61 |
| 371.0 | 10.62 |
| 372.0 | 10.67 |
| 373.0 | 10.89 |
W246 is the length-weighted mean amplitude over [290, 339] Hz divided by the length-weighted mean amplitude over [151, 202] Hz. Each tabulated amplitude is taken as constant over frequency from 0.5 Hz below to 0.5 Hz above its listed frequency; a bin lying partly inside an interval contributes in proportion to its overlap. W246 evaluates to 1.26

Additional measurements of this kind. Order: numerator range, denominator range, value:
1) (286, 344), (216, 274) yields 1.46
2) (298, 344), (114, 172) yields 1.08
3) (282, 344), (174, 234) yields 1.20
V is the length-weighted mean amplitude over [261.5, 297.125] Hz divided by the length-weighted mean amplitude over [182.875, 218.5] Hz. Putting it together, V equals 1.0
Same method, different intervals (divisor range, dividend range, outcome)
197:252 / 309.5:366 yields 1.29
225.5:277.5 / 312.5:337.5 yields 1.51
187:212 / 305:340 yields 1.20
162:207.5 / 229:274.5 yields 0.79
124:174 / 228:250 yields 0.61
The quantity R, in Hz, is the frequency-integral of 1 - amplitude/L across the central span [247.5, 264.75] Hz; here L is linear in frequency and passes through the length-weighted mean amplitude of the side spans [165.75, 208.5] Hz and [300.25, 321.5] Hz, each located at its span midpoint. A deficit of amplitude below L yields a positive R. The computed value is 5.9 Hz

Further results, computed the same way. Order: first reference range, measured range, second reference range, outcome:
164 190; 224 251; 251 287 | 6.6 Hz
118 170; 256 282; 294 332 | 5.8 Hz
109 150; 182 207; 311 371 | 4.4 Hz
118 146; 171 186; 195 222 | 2.2 Hz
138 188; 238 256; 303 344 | 8.1 Hz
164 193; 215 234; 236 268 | -4.8 Hz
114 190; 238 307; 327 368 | 8.2 Hz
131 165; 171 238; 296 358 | 8.0 Hz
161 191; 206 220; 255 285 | -2.9 Hz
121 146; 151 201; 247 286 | 5.0 Hz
